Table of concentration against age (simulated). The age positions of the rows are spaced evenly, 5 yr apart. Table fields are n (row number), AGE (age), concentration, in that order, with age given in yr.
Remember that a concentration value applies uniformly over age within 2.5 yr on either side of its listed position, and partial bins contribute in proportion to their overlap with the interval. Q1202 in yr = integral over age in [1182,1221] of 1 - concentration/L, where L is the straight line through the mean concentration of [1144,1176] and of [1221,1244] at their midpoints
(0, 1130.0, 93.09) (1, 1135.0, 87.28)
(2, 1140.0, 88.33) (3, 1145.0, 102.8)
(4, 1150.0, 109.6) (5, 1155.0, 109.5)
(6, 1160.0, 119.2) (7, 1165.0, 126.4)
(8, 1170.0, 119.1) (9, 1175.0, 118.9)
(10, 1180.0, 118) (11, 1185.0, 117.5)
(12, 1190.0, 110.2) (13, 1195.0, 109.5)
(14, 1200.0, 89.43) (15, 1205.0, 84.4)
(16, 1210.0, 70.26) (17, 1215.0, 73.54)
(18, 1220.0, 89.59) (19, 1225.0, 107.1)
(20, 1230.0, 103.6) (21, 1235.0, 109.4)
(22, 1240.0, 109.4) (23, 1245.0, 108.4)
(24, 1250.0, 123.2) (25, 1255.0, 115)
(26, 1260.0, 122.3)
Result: 5.97 yr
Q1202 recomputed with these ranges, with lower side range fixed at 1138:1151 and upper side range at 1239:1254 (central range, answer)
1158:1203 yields -4.0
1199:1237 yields 6.7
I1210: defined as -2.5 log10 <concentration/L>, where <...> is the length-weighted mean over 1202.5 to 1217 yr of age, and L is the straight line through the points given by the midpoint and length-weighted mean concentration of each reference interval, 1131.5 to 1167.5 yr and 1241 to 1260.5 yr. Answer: 0.42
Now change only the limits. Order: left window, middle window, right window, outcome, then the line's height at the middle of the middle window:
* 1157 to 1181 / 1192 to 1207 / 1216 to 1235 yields 0.15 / 109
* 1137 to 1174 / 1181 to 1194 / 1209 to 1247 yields -0.09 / 105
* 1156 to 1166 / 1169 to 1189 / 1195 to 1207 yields -0.10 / 107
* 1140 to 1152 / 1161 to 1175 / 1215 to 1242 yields -0.19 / 102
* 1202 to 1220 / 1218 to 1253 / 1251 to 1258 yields -0.08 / 100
